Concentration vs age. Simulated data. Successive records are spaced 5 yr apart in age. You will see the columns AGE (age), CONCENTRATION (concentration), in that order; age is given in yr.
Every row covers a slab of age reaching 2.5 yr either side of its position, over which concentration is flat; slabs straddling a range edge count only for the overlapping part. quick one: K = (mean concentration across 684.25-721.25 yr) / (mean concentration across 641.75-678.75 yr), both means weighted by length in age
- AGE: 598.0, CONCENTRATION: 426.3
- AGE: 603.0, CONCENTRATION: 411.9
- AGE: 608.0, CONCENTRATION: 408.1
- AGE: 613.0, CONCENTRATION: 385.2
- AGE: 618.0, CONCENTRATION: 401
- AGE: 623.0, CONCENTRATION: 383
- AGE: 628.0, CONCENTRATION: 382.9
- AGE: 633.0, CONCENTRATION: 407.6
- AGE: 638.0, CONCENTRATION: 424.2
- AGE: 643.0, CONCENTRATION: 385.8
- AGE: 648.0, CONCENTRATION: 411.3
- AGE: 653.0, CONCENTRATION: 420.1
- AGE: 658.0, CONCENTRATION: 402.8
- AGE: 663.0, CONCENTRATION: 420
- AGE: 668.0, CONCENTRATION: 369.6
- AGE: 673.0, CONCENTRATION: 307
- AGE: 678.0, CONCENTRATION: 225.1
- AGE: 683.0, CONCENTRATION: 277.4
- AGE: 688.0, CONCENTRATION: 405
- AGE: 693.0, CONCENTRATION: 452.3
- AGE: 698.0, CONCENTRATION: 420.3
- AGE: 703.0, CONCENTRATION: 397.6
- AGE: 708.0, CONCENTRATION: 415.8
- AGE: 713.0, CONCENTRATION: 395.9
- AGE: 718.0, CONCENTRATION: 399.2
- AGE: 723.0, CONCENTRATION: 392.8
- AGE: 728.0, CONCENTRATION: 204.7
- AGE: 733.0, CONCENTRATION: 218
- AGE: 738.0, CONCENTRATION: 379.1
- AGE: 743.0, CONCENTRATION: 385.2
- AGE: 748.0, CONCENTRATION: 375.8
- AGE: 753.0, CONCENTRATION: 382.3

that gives 1.09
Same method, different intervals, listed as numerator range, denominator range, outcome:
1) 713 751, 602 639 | 0.85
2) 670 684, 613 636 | 0.69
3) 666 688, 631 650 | 0.75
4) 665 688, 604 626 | 0.78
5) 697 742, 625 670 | 0.89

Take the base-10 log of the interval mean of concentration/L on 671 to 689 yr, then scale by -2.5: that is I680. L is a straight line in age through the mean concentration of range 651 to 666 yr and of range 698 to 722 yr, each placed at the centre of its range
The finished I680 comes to 0.35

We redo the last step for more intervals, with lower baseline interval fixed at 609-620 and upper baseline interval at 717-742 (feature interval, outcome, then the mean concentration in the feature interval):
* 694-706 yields -0.22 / 415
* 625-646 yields -0.05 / 400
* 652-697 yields -0.03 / 364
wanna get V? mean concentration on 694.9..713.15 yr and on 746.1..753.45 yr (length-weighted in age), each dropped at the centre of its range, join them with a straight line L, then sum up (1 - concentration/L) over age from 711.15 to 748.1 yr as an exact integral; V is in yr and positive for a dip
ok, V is 4.86 yr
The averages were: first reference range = 410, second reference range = 378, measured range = 341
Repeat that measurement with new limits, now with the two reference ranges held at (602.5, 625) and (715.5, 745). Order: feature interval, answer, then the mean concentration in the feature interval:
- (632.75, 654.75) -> -1.76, 410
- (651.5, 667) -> -1.64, 410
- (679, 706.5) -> -2.53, 382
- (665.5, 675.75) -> 0.80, 336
